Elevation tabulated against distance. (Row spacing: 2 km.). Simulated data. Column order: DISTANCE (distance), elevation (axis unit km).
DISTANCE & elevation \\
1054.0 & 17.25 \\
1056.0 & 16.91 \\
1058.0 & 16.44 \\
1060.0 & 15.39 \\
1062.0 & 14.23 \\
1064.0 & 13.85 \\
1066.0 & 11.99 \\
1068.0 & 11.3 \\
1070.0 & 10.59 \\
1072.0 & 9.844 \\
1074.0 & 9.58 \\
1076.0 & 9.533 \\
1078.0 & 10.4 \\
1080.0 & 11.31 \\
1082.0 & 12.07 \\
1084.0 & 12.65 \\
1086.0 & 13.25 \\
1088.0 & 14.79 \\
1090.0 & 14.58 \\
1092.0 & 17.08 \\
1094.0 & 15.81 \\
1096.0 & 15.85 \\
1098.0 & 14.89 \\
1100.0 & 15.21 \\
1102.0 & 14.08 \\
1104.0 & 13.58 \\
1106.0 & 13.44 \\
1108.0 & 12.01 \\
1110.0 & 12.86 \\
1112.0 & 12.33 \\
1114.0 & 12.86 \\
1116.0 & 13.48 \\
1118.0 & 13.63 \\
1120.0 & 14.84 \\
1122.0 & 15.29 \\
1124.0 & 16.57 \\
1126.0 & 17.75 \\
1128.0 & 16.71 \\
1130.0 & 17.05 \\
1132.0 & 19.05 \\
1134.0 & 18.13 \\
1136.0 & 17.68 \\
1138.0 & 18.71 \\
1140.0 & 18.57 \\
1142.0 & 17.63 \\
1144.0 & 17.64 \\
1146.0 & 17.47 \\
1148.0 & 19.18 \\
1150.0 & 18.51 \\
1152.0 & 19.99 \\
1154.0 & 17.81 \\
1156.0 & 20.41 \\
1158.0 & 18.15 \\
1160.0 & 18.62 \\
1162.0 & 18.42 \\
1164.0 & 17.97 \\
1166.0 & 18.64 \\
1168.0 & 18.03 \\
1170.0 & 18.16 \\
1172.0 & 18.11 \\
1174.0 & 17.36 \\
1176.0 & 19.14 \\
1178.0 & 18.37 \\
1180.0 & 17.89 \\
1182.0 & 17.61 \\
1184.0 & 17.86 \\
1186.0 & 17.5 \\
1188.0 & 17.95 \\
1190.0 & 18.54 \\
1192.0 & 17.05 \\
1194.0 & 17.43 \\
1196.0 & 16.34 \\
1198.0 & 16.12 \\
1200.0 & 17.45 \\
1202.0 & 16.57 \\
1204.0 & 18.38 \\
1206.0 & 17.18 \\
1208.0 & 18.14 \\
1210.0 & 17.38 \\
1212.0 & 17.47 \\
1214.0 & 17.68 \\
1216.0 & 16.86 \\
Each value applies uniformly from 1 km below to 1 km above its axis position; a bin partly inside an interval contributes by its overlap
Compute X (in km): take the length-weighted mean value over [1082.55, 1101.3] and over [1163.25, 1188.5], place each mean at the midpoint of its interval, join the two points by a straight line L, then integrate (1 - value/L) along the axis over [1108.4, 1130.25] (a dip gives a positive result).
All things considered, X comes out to 1.7 km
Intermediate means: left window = 14.8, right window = 18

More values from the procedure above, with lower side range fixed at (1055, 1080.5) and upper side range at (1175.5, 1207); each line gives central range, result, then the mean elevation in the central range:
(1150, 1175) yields -3.2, 18.5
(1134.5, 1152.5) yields -3.2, 18.3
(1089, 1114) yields -0.8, 14.3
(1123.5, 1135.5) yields -2.1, 17.6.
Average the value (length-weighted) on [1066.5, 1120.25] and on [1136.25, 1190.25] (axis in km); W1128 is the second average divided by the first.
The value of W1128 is 1.41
